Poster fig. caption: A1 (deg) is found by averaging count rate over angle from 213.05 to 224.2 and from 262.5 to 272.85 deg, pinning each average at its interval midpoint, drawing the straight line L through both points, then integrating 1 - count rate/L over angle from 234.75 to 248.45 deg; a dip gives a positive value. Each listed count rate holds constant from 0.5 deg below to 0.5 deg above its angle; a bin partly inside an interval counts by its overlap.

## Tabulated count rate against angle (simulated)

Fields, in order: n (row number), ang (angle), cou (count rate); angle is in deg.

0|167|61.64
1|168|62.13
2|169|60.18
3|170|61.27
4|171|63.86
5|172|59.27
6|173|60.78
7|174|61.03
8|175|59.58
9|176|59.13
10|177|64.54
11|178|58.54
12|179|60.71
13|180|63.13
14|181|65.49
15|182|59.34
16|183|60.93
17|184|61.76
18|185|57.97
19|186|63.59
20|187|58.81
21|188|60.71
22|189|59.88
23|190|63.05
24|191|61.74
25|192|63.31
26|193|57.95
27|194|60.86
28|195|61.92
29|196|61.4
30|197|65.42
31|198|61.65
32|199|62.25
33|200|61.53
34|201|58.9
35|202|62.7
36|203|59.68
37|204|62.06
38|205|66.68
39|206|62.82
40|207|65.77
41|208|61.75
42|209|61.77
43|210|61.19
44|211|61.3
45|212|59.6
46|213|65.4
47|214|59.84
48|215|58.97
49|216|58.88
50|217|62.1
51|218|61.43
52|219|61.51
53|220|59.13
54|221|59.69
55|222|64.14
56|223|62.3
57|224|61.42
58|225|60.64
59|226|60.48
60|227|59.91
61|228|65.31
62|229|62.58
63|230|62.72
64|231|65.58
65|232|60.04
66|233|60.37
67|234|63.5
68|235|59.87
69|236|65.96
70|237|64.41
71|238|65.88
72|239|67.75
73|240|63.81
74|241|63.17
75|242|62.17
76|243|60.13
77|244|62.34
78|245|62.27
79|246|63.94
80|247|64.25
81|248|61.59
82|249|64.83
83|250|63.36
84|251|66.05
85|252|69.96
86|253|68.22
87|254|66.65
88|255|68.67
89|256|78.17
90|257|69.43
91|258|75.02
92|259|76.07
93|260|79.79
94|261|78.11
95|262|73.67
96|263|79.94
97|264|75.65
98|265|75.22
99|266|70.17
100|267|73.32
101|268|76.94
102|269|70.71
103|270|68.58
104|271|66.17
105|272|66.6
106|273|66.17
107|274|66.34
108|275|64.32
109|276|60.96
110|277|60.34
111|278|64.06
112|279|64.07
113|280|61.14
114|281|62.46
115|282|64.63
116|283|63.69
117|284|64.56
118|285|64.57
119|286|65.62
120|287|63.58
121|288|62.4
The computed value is 0.6 deg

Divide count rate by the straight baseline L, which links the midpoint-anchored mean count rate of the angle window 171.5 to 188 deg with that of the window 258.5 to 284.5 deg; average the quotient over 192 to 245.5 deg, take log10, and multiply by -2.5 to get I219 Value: 0.04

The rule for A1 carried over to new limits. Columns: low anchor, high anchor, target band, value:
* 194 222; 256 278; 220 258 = 1.4 deg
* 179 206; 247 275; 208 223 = 0.8 deg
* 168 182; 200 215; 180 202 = 0.1 deg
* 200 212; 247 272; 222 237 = 0.9 deg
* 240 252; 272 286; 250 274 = -3.1 deg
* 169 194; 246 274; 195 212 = 0.4 deg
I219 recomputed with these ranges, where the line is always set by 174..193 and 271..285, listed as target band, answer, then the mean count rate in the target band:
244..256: -0.05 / 65.8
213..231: 0.01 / 61.5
